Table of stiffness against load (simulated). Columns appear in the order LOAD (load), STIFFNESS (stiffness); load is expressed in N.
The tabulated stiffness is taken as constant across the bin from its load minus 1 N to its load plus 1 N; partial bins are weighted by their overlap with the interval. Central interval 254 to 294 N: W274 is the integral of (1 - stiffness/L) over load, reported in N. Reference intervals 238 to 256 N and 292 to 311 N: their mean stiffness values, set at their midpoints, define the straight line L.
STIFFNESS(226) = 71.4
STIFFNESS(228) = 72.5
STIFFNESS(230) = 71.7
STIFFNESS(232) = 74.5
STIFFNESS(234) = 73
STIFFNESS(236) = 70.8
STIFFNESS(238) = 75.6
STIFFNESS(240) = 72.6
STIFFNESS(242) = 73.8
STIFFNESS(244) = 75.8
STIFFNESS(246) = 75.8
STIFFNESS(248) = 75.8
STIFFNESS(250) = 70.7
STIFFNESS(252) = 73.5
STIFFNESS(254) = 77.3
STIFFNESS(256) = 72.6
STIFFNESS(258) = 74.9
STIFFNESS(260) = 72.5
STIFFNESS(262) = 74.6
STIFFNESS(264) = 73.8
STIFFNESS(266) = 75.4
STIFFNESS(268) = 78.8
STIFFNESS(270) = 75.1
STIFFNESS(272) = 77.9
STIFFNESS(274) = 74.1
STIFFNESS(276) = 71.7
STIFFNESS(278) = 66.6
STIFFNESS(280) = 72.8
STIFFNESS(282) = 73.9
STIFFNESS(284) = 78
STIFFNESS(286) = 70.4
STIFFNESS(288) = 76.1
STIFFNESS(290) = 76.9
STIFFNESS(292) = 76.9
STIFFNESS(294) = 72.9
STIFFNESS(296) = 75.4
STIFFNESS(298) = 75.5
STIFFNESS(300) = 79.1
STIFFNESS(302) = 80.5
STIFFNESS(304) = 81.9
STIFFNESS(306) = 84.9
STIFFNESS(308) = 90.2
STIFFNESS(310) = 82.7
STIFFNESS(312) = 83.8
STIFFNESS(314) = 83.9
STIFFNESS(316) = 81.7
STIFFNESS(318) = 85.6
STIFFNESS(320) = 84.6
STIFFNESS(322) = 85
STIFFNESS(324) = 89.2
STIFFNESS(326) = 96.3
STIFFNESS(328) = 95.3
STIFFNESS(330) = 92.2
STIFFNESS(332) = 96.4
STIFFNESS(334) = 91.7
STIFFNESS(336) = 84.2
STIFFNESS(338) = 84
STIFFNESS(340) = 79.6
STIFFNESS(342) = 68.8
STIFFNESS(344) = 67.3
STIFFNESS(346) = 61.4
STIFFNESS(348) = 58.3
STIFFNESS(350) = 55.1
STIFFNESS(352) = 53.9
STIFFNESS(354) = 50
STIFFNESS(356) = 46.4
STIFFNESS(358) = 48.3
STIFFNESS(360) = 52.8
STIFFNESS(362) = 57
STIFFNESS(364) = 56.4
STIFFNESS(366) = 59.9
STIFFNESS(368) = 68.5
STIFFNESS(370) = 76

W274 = 1.5 N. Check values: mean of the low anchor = 74.4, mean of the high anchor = 80.2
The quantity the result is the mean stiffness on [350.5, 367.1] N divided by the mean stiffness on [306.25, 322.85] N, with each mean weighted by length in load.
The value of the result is 0.6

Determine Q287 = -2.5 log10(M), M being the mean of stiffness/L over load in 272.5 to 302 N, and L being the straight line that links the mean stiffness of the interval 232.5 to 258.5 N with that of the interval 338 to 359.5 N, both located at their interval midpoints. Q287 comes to -0.096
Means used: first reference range 74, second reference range 59.9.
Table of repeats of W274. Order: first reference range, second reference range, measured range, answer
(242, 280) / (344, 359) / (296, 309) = -3.3 N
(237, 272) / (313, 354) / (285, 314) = -0.8 N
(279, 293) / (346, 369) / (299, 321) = -4.9 N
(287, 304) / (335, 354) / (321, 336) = -4.6 N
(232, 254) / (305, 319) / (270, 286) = 1.2 N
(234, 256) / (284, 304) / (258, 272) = 0.0 N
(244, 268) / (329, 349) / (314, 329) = -2.0 N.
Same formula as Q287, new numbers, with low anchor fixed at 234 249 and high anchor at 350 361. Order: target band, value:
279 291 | -0.15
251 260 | -0.04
